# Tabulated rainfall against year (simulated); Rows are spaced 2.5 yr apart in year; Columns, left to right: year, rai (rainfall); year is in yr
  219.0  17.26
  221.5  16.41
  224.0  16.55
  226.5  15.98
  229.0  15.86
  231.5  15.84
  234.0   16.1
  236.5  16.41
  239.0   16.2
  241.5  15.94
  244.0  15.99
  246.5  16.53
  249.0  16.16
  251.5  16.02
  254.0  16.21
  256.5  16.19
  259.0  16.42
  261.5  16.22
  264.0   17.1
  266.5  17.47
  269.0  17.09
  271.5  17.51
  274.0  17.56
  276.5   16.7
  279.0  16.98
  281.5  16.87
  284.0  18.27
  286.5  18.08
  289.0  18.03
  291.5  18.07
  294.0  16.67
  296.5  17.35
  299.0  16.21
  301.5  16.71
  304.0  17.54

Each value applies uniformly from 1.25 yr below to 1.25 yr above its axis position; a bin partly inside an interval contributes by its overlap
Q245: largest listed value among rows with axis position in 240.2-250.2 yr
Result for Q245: 16.53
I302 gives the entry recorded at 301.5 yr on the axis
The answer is 16.71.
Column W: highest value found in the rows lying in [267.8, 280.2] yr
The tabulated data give 17.56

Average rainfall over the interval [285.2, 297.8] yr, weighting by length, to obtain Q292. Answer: 17.6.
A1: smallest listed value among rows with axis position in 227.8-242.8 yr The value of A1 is 15.84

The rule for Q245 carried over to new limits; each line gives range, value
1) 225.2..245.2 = 16.41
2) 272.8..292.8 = 18.27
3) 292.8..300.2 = 17.35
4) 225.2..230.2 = 15.98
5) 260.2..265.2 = 17.1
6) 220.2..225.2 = 16.55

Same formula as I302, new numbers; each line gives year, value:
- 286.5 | 18.08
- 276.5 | 16.7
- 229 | 15.86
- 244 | 15.99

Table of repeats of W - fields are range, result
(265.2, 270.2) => 17.47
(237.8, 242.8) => 16.2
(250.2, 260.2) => 16.42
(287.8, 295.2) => 18.07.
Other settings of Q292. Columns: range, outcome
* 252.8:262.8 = 16.3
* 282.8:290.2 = 18.1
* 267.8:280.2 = 17.2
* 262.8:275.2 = 17.3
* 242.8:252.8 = 16.2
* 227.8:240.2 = 16.1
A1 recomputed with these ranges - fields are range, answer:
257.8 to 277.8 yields 16.22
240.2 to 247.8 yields 15.94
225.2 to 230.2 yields 15.86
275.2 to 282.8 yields 16.7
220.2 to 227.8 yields 15.98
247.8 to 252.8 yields 16.02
